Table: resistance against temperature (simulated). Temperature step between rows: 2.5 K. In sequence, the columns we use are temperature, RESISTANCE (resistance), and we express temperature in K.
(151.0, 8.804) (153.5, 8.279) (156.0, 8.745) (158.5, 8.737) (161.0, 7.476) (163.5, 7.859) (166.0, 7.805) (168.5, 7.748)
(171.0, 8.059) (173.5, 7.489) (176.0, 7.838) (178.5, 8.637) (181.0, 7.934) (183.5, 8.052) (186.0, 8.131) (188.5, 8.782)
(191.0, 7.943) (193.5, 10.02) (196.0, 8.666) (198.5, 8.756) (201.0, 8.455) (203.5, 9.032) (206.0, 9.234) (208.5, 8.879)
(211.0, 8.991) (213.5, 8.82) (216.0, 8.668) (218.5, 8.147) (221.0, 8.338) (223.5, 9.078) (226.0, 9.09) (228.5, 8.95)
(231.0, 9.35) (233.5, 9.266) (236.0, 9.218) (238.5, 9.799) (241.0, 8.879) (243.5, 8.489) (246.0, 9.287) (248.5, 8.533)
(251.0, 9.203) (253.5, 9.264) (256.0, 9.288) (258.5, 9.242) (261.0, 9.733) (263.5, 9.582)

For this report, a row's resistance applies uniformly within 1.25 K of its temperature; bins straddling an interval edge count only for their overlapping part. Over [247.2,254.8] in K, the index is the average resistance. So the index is 9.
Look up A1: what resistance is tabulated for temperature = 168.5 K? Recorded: 7.748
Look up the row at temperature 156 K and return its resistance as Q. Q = 8.745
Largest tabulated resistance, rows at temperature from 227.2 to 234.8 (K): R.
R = 9.35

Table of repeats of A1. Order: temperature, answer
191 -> 7.943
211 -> 8.991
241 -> 8.879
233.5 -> 9.266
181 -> 7.934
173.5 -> 7.489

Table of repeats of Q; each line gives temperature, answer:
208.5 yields 8.879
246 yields 9.287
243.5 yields 8.489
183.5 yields 8.052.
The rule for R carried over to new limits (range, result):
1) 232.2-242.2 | 9.799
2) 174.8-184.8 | 8.637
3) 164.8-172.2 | 8.059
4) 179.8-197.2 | 10.02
